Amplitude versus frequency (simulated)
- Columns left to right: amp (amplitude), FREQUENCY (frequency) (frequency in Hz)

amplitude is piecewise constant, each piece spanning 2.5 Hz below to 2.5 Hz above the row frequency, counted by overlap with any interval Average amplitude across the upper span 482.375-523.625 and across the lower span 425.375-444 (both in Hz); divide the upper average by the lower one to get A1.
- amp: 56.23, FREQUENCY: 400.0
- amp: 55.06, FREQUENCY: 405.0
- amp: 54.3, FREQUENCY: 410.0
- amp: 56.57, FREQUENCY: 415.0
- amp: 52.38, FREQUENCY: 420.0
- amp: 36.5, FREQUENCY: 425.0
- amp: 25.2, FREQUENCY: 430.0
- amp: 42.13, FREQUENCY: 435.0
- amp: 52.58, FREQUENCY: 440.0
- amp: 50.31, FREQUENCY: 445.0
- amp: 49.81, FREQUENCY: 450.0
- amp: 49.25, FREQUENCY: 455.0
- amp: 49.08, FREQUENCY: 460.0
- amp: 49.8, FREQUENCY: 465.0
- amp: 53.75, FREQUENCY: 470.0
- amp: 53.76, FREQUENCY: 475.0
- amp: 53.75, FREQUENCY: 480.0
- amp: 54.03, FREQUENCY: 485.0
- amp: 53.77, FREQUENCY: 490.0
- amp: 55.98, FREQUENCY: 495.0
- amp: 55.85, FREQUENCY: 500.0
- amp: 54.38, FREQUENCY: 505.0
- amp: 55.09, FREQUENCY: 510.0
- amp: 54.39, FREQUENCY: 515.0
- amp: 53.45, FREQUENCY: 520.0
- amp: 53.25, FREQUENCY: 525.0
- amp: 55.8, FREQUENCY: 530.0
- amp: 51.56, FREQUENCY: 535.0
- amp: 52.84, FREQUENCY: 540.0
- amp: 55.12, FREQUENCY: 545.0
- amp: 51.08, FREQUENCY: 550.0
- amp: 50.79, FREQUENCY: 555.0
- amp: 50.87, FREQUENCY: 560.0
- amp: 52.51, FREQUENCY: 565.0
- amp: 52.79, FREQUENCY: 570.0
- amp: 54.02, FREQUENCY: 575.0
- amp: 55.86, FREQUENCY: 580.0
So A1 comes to 1.35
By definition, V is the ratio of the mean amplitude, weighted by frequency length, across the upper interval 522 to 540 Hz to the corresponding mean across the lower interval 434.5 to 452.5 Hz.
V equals 1.1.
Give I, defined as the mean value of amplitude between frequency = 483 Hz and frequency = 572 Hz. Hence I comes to 53.5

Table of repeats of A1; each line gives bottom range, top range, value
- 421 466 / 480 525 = 1.21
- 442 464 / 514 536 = 1.08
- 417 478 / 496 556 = 1.14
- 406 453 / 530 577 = 1.12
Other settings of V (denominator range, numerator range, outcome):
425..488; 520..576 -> 1.10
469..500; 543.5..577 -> 0.96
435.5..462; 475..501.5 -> 1.10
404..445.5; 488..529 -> 1.17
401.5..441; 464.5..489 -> 1.14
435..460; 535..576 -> 1.06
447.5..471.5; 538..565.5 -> 1.04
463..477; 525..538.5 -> 1.02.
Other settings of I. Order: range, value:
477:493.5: 54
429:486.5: 49.1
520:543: 53.4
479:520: 54.6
